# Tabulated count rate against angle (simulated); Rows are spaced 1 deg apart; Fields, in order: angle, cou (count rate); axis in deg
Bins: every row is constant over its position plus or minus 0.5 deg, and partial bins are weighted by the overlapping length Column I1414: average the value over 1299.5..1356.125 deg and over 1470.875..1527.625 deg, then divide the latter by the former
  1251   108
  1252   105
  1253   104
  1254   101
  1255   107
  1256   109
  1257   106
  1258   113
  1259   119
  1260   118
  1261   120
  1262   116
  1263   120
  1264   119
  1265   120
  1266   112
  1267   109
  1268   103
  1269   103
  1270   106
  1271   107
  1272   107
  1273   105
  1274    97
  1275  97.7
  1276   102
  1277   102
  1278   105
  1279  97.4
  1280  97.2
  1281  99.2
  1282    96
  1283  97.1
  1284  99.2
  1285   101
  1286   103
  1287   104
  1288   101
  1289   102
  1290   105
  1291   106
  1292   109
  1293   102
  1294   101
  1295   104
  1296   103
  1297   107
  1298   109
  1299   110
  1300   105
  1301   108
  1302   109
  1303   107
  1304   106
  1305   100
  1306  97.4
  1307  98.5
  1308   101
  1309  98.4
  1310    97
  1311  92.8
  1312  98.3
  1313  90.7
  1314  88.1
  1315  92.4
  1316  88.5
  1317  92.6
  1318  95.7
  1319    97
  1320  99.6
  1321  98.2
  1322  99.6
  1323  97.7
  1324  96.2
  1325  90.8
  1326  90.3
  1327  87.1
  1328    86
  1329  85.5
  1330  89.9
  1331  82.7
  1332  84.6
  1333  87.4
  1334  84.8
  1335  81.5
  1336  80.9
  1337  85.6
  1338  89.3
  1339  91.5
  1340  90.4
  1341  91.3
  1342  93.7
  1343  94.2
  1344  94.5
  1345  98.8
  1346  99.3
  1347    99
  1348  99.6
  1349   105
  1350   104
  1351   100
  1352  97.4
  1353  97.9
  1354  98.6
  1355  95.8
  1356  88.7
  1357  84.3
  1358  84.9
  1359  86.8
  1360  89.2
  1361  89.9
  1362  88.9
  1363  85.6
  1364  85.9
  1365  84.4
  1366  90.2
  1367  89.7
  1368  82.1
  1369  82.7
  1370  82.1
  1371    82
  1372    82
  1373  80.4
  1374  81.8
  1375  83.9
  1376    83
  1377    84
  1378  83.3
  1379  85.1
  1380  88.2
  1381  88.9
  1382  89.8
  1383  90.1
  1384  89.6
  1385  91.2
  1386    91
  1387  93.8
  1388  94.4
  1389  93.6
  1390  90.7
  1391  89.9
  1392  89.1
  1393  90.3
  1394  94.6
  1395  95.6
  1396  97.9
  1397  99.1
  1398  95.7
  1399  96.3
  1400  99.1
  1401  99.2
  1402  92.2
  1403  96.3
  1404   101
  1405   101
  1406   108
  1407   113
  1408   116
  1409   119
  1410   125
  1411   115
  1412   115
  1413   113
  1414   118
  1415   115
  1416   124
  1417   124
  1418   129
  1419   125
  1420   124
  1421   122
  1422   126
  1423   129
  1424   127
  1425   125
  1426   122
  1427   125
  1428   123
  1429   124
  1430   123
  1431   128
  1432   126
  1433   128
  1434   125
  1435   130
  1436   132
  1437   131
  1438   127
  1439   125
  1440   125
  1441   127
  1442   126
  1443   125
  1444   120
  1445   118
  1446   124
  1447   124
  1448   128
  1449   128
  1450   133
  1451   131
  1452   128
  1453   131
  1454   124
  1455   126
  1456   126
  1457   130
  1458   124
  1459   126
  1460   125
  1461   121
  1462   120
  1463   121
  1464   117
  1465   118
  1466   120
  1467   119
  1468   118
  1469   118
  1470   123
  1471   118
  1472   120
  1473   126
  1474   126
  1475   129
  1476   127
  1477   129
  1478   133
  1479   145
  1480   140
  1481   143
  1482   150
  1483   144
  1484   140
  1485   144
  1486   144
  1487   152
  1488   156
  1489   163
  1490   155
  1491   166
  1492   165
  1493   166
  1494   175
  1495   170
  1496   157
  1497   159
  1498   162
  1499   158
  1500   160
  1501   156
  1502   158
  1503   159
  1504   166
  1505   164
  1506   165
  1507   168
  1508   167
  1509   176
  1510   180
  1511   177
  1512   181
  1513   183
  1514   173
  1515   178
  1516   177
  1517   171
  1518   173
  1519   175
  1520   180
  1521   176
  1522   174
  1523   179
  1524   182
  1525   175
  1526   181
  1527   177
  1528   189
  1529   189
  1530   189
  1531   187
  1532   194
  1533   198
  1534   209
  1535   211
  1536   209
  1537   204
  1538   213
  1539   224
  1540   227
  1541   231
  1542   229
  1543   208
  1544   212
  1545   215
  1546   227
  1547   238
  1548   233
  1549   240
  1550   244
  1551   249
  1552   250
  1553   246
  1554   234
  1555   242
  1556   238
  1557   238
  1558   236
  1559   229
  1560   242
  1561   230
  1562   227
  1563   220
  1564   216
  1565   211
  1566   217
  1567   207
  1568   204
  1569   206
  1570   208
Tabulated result 1.7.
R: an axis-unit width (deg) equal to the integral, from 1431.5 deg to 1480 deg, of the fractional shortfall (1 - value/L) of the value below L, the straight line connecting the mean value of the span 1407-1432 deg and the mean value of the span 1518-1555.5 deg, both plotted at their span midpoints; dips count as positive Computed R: 7.4 deg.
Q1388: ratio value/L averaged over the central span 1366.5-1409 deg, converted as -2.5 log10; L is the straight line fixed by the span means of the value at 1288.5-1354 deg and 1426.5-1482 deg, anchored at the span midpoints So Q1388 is 0.21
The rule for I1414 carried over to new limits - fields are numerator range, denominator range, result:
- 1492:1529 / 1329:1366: 1.88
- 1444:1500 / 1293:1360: 1.43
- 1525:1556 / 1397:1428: 1.89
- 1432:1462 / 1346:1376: 1.41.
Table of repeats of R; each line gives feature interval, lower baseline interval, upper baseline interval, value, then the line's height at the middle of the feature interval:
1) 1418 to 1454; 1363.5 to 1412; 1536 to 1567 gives 1.78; 133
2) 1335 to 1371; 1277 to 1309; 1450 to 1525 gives 7.93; 117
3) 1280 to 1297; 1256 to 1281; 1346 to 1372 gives 0.38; 104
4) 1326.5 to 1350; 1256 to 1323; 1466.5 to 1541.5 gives 5.36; 118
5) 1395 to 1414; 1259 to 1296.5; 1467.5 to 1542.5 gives 4.66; 140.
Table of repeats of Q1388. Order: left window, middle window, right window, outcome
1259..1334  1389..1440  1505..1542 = 0.270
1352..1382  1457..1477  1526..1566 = 0.300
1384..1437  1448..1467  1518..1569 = 0.176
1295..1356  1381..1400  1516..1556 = 0.365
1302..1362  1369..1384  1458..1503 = 0.260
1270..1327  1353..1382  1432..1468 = 0.276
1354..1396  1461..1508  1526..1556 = 0.205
